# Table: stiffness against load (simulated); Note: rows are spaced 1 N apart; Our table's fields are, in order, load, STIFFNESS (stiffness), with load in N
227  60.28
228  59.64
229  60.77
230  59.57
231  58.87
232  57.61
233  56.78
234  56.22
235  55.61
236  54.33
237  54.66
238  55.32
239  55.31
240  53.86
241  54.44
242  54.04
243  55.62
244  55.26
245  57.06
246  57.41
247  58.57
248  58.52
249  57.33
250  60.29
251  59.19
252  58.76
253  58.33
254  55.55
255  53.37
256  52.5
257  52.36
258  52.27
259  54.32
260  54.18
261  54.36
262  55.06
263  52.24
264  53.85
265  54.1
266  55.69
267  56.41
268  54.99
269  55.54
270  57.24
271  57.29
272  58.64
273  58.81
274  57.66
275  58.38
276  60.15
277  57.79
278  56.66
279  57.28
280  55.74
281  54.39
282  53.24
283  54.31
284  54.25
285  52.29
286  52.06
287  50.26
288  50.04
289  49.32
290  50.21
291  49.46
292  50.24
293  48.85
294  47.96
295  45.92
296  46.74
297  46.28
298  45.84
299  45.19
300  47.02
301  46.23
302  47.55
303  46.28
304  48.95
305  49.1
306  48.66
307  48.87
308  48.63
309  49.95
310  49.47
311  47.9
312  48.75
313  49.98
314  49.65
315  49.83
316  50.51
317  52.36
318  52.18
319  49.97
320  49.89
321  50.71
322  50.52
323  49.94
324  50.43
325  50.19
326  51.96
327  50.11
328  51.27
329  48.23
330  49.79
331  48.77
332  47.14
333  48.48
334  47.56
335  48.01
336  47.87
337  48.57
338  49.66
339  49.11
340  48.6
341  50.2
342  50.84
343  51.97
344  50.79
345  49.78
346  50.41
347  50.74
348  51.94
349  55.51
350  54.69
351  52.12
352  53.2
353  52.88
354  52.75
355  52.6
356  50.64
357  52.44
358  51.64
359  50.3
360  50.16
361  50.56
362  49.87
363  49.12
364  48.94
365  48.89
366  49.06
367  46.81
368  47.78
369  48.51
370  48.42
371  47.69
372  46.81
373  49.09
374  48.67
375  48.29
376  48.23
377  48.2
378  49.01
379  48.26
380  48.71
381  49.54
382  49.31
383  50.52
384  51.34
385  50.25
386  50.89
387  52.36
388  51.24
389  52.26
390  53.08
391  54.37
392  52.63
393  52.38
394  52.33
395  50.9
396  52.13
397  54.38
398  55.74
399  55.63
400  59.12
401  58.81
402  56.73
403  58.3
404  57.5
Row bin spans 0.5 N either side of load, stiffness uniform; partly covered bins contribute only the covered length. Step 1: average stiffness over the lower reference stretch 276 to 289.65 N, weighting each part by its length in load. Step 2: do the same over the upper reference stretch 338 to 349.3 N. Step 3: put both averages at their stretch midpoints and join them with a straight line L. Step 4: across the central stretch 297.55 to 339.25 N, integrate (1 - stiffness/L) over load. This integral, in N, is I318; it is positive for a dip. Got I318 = 2.4 N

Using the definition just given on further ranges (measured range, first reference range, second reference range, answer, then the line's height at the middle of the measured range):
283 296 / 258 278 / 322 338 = 0.87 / 53.7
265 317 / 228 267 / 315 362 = 1.73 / 53.4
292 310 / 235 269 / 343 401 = 2.01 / 53.6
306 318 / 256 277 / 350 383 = 0.74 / 53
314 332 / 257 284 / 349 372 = 0.81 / 52.6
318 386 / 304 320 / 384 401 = 1.97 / 51.5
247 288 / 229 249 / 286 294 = -2.27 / 52.7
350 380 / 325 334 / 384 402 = 1.10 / 51.7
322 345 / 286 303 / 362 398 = -0.28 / 49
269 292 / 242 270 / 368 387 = -0.15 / 54.3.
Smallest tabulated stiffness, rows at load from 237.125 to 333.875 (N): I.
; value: 45.19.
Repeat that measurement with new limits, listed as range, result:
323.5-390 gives 46.81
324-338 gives 47.14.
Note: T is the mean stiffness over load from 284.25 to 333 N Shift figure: 49.2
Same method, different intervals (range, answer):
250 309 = 52.7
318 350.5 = 50.1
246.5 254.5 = 58.3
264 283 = 56.5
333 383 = 49.9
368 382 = 48.4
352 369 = 50.3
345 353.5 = 52.5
